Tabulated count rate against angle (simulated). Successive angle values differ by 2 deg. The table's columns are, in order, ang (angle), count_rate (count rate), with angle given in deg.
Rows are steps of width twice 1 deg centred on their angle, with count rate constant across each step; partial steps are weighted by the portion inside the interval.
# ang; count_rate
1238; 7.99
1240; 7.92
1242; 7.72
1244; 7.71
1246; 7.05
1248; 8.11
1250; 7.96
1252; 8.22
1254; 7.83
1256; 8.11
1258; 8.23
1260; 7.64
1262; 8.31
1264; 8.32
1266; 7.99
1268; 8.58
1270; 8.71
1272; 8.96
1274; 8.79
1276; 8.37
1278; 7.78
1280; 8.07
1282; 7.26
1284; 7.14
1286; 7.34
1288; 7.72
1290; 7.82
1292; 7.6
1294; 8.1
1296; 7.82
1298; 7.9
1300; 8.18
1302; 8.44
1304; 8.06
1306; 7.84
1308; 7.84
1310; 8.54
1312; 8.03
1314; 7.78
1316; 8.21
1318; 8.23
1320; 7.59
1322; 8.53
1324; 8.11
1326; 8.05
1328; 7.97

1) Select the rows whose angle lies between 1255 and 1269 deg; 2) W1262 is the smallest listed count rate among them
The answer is 7.64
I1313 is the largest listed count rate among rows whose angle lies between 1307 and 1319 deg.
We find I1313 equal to 8.54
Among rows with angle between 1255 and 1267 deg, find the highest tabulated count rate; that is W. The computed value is 8.32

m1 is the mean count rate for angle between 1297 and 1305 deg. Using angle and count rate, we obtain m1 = 8.14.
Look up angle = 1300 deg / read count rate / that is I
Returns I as 8.18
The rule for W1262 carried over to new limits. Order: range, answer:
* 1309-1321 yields 7.59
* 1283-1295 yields 7.14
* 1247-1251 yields 7.96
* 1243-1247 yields 7.05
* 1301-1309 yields 7.84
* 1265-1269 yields 7.99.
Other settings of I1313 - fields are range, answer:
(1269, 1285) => 8.96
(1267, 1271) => 8.71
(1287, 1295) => 8.1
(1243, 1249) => 8.11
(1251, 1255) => 8.22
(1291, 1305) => 8.44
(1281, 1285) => 7.26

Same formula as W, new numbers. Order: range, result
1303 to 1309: 8.06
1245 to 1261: 8.23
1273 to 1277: 8.79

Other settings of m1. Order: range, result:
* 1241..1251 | 7.71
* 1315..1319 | 8.22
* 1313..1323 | 8.07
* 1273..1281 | 8.25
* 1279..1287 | 7.45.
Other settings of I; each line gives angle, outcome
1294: 8.1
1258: 8.23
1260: 7.64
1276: 8.37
